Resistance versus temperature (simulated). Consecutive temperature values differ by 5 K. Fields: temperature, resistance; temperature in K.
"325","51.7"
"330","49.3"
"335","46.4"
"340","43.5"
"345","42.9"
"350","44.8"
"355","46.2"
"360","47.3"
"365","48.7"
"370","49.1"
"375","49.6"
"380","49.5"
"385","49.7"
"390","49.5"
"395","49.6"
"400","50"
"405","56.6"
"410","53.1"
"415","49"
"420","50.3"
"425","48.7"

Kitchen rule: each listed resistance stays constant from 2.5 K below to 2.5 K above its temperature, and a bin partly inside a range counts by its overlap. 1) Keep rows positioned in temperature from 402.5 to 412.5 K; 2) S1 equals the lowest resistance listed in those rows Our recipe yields 53.1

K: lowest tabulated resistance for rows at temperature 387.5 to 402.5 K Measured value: 49.5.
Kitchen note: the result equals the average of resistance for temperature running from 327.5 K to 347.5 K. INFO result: 45.5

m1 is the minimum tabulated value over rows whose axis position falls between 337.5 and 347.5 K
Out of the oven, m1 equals 42.9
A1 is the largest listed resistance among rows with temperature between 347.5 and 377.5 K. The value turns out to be 49.6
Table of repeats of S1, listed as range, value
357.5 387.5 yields 47.3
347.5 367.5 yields 44.8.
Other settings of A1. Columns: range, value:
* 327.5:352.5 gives 49.3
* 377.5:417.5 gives 56.6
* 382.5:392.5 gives 49.7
